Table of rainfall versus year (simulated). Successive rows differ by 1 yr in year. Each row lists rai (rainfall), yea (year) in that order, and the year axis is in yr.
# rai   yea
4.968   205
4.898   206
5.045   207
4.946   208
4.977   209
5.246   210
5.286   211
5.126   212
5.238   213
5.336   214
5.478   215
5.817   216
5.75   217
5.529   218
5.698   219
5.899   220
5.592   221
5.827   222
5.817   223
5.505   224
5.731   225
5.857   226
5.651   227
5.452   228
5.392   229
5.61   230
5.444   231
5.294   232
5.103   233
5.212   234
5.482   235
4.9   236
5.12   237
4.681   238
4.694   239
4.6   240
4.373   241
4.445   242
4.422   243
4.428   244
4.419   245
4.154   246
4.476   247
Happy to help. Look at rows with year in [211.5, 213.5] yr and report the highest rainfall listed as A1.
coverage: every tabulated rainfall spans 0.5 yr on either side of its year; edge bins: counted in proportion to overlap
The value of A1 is 5.238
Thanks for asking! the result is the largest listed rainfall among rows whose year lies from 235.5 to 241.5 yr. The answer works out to 5.12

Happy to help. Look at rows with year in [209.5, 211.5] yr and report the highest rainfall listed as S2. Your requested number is 5.286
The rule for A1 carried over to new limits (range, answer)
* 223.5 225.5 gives 5.731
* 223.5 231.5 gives 5.857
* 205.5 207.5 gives 5.045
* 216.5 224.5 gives 5.899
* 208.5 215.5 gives 5.478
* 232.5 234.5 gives 5.212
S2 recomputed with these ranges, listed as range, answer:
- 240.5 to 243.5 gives 4.445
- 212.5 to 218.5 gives 5.817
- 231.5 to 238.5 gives 5.482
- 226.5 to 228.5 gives 5.651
